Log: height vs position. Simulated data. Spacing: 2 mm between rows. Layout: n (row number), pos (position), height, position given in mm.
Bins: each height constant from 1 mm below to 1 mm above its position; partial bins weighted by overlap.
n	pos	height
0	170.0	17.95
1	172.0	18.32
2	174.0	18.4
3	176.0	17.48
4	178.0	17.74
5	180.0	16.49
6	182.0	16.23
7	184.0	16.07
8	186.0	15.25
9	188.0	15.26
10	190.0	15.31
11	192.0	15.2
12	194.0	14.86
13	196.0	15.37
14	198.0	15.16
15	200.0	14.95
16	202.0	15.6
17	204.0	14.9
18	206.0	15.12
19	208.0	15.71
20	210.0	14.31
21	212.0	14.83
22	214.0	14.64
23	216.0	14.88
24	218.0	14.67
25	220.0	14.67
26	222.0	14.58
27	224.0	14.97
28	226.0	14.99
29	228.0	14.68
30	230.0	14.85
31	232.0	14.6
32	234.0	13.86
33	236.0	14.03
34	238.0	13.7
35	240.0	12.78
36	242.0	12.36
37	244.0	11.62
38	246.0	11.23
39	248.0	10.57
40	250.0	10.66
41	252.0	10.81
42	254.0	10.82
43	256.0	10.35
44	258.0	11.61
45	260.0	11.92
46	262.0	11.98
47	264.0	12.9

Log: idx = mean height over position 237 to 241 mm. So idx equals 13.2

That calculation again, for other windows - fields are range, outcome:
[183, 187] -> 15.7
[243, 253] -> 11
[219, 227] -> 14.8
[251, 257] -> 10.7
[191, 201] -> 15.1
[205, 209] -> 15.4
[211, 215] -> 14.7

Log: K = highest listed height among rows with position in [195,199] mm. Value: 15.37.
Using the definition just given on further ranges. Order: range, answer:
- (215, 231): 14.99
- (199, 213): 15.71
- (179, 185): 16.49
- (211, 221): 14.88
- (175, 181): 17.74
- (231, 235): 14.6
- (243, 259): 11.62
